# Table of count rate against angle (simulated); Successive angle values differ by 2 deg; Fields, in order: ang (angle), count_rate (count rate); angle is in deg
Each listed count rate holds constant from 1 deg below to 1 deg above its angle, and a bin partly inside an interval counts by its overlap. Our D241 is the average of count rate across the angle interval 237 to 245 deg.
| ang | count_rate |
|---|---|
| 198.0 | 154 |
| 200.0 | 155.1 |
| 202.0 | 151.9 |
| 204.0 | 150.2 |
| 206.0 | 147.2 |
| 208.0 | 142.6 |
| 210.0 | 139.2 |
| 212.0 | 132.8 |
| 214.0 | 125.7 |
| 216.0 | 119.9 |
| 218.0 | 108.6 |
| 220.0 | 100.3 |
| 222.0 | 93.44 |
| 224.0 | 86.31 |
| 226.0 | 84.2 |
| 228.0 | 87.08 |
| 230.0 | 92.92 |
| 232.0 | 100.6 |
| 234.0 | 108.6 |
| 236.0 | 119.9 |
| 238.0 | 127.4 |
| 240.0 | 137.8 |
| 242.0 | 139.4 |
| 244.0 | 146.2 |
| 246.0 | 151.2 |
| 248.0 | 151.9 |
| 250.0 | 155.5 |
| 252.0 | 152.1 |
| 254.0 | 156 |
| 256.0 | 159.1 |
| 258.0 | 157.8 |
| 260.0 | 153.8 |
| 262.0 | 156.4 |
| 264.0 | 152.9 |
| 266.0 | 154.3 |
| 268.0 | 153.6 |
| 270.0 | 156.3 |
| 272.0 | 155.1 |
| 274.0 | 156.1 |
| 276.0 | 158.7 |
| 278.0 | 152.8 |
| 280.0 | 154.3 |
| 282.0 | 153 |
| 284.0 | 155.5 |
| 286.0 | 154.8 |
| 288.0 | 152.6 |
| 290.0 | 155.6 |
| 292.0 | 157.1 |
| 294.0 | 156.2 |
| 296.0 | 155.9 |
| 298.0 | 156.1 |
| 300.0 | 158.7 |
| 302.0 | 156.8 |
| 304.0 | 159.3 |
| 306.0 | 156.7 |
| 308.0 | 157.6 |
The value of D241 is 138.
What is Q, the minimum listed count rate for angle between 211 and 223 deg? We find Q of 93.44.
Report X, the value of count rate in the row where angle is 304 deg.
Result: 159.3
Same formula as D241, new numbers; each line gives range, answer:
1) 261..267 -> 155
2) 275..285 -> 155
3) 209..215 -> 133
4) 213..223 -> 110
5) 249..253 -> 154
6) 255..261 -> 157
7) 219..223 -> 96.9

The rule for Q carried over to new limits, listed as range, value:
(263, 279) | 152.8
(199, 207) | 147.2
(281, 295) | 152.6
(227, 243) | 87.08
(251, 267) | 152.1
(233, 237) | 108.6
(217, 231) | 84.2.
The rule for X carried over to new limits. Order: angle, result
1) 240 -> 137.8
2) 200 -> 155.1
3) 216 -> 119.9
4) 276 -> 158.7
